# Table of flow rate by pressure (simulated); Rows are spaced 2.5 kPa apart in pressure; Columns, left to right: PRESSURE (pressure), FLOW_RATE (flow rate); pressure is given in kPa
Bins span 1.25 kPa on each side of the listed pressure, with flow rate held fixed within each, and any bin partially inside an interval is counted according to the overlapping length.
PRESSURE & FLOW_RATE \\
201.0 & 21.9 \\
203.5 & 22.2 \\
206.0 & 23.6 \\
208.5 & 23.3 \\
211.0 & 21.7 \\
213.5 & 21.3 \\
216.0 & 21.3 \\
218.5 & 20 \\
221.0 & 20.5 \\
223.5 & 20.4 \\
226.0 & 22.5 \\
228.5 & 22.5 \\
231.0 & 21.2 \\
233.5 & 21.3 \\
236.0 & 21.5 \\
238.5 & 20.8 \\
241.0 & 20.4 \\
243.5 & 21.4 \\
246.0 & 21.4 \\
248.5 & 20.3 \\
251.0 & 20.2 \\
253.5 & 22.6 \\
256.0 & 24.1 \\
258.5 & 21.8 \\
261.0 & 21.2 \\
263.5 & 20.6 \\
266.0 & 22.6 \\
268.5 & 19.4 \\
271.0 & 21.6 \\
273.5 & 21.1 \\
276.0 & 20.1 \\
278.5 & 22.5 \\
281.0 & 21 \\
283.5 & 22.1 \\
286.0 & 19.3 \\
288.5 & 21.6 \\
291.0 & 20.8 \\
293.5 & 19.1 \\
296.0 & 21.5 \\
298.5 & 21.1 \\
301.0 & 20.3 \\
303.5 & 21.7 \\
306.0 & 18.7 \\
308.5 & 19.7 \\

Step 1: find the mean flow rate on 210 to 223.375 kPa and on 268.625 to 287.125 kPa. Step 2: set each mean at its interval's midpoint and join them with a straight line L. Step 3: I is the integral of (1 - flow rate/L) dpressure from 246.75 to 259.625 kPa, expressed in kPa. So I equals -0.5 kPa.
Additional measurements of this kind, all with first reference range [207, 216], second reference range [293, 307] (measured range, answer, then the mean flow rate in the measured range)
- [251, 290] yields -0.7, 21.4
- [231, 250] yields 0.5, 21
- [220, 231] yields 0.2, 21.5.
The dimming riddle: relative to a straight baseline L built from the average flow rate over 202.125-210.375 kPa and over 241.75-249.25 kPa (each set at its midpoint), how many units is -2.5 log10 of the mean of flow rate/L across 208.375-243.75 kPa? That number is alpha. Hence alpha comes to 0.03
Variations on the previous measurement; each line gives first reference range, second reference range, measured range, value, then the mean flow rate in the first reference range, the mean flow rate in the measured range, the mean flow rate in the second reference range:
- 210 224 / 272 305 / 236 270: -0.02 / 20.9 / 21.3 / 20.9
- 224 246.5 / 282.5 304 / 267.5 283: 0.00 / 21.4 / 21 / 20.8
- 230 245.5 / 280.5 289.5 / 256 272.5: -0.02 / 21.1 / 21.4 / 21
